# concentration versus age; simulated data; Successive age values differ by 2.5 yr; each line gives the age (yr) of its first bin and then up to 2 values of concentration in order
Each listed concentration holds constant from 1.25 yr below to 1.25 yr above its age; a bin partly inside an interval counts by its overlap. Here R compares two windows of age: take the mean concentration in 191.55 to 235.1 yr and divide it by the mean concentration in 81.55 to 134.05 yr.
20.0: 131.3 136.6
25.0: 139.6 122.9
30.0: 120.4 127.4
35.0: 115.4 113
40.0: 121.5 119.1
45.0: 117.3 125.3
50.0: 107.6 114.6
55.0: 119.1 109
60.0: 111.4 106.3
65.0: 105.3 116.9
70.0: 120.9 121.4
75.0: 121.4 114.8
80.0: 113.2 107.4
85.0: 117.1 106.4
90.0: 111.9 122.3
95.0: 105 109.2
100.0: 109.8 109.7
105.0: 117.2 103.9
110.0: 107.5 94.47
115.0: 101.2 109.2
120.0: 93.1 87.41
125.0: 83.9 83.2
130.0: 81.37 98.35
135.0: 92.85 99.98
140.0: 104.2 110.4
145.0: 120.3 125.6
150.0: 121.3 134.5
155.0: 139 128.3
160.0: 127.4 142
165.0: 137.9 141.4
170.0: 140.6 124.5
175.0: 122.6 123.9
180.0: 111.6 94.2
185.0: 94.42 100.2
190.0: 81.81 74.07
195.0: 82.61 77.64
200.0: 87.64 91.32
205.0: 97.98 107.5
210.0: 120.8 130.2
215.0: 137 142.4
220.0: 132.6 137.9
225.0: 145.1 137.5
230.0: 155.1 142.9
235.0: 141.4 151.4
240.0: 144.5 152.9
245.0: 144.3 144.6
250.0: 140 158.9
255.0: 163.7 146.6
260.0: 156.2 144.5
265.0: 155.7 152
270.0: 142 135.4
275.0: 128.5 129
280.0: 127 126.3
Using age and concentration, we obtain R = 1.16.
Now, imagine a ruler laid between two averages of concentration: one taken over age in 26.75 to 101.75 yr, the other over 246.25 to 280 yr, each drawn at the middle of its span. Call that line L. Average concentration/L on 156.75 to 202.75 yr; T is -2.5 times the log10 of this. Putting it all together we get 0.20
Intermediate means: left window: 115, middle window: 110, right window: 145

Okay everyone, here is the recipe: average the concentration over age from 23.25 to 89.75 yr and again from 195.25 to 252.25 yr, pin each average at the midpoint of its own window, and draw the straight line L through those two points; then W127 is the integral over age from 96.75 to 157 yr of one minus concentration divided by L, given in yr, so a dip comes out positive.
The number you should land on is 8.05 yr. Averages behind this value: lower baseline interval 117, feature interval 106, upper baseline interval 130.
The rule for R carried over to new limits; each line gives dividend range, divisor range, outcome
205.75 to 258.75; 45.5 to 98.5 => 1.24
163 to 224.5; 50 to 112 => 1.01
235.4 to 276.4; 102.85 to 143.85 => 1.50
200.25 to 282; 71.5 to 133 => 1.31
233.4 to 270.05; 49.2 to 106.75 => 1.32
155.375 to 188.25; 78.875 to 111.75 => 1.11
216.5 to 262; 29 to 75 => 1.26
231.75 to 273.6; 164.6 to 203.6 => 1.41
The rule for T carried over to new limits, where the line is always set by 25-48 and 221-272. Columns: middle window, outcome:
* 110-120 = 0.280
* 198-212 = 0.369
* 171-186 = 0.228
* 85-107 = 0.155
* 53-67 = 0.123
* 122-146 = 0.356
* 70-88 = 0.100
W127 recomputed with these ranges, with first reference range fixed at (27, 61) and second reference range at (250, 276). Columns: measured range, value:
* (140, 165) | 1.07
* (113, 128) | 4.04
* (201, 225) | 3.13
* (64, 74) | 0.36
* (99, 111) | 1.55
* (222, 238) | -0.11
